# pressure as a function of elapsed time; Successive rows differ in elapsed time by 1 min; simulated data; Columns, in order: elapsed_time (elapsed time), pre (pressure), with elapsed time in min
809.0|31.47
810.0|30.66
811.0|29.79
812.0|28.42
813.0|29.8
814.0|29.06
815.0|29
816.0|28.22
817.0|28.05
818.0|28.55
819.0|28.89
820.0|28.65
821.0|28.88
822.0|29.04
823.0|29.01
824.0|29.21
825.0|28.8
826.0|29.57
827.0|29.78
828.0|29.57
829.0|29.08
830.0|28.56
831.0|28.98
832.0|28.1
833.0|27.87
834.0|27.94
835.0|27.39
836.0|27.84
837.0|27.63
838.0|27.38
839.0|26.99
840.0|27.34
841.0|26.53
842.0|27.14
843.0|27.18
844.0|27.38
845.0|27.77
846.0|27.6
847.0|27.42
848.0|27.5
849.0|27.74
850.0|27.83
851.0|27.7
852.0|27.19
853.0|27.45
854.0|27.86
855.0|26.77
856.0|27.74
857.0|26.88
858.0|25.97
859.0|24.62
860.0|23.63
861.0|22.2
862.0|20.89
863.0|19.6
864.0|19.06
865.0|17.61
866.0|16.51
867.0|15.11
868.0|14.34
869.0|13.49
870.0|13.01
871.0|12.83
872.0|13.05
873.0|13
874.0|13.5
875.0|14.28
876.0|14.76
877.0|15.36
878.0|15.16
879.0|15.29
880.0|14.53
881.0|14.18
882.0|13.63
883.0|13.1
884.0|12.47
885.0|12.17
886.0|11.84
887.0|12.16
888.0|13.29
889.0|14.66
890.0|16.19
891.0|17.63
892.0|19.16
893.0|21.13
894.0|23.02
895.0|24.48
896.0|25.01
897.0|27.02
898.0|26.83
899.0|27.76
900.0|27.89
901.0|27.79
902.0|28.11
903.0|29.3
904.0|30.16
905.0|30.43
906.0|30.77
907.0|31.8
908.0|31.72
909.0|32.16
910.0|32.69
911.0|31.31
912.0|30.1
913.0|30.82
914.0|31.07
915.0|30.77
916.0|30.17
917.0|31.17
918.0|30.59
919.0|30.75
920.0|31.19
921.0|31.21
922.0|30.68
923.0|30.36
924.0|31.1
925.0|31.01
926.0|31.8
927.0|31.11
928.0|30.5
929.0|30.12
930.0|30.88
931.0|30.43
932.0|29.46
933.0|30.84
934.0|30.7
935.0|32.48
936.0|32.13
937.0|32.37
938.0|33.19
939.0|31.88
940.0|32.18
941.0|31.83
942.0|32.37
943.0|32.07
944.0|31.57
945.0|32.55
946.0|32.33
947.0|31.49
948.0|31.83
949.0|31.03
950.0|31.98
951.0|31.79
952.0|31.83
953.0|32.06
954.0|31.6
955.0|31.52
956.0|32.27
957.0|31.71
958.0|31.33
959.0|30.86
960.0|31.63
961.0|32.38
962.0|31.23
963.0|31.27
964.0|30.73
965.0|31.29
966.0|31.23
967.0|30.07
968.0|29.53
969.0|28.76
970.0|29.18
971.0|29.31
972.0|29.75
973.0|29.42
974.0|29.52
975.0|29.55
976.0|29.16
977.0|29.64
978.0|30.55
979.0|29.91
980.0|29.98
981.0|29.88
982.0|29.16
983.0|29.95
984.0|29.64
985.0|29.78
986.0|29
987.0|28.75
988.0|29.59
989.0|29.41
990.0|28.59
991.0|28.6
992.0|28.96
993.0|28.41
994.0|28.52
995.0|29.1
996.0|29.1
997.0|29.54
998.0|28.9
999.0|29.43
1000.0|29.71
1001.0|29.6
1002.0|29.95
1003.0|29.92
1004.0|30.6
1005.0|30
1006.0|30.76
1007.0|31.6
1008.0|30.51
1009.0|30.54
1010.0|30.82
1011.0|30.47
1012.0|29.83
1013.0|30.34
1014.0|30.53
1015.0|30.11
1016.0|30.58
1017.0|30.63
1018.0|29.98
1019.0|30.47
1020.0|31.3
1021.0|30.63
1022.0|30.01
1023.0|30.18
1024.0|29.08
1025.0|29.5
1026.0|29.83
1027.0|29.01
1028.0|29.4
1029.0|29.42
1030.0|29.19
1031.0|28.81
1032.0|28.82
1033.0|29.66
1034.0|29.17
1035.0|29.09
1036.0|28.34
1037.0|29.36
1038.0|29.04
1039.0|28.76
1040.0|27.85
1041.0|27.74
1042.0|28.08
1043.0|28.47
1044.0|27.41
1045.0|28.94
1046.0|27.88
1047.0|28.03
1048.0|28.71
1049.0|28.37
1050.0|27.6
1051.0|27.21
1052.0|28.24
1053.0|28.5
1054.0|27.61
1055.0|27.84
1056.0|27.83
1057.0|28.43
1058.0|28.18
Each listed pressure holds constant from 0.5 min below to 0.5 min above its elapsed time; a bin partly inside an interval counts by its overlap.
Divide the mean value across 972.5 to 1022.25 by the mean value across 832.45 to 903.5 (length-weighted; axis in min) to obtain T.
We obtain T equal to 1.4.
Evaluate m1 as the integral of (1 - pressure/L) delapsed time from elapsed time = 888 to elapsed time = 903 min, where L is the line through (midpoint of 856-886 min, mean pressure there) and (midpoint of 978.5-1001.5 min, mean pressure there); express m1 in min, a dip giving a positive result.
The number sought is -3.0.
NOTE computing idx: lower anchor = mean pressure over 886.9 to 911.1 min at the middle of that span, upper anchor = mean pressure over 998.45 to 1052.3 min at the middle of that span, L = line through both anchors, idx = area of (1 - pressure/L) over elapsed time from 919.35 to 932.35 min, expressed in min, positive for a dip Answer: -2.23 min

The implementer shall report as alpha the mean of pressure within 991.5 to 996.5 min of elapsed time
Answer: 28.8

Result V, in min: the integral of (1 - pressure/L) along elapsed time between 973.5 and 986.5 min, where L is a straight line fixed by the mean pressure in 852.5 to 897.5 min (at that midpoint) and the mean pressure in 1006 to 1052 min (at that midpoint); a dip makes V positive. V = -2.0 min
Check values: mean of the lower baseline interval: 18.1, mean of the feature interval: 29.7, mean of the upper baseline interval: 29.4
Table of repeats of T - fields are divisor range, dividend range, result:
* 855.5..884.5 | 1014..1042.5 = 1.72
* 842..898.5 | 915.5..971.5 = 1.56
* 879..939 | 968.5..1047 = 1.12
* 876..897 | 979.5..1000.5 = 1.78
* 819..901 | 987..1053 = 1.30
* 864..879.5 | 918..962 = 2.15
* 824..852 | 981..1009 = 1.06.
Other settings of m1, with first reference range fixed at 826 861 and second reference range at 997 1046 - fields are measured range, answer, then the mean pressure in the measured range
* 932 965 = -3.47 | 31.7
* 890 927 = -0.62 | 28.7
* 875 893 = 8.57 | 14.6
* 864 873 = 4.24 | 14.7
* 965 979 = -0.35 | 29.7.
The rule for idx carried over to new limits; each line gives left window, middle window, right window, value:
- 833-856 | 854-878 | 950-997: 8.00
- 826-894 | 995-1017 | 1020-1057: -2.16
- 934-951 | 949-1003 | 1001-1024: 2.01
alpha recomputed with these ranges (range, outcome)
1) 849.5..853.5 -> 27.5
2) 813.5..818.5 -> 28.6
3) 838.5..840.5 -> 27.2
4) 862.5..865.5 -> 18.8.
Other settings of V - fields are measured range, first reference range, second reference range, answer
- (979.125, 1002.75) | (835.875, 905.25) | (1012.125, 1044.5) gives -1.5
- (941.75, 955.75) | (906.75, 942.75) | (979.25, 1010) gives -0.5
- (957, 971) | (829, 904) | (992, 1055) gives -2.2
